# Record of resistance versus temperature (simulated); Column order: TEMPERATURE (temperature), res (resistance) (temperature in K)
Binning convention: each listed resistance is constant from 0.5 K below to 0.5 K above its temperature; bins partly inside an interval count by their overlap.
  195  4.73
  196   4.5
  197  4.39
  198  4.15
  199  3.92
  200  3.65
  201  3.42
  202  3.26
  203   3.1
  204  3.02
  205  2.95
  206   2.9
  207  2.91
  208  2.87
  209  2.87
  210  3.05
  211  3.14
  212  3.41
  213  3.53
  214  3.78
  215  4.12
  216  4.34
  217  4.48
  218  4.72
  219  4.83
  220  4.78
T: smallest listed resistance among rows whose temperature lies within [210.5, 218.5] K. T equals 3.14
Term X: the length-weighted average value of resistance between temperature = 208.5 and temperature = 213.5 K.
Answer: 3.2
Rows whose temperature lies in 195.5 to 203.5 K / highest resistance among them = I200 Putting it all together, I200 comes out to 4.5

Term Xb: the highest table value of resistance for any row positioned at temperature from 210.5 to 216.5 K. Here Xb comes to 4.34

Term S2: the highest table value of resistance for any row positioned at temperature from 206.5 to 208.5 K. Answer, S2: 2.91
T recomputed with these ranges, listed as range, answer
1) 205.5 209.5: 2.87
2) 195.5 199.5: 3.92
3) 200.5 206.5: 2.9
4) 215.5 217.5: 4.34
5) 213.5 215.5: 3.78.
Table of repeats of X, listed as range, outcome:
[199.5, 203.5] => 3.36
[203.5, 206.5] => 2.96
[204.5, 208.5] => 2.91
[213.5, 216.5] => 4.08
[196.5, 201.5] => 3.91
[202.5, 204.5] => 3.06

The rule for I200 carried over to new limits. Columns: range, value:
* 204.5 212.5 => 3.41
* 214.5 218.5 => 4.72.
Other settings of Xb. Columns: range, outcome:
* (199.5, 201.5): 3.65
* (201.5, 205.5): 3.26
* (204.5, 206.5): 2.95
